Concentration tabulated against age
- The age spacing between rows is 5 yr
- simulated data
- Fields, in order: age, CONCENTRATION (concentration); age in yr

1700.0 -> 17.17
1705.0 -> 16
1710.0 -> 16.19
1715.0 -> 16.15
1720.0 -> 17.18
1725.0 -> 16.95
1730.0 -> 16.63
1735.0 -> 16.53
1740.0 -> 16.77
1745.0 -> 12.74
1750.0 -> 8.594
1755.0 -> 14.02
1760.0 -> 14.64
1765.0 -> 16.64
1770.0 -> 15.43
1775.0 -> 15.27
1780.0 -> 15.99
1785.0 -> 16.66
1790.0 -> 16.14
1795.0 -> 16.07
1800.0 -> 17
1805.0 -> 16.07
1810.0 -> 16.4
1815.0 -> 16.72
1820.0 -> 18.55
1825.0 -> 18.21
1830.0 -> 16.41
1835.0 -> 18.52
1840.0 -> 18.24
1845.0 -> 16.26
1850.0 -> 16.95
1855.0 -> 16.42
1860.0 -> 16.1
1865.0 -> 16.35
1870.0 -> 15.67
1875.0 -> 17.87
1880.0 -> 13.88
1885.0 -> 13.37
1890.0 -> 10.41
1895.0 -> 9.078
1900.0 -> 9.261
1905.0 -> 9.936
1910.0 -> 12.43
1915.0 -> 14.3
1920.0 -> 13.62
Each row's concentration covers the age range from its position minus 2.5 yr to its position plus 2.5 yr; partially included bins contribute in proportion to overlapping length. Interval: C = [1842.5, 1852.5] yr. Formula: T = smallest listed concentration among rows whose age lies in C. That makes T 16.26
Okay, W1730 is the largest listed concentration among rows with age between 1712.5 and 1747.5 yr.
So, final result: 17.18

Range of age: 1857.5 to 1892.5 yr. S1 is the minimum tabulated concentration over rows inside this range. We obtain 10.41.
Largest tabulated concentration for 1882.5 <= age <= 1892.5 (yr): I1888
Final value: 13.37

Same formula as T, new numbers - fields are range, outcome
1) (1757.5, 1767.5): 14.64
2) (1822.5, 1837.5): 16.41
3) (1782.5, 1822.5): 16.07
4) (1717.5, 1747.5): 12.74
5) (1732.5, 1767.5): 8.594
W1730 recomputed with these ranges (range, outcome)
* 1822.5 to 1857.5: 18.52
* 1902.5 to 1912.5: 12.43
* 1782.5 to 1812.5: 17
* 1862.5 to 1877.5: 17.87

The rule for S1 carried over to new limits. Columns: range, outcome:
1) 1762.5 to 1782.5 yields 15.27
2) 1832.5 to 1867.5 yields 16.1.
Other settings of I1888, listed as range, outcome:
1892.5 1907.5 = 9.936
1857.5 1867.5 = 16.35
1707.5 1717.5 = 16.19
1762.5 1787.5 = 16.66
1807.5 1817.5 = 16.72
